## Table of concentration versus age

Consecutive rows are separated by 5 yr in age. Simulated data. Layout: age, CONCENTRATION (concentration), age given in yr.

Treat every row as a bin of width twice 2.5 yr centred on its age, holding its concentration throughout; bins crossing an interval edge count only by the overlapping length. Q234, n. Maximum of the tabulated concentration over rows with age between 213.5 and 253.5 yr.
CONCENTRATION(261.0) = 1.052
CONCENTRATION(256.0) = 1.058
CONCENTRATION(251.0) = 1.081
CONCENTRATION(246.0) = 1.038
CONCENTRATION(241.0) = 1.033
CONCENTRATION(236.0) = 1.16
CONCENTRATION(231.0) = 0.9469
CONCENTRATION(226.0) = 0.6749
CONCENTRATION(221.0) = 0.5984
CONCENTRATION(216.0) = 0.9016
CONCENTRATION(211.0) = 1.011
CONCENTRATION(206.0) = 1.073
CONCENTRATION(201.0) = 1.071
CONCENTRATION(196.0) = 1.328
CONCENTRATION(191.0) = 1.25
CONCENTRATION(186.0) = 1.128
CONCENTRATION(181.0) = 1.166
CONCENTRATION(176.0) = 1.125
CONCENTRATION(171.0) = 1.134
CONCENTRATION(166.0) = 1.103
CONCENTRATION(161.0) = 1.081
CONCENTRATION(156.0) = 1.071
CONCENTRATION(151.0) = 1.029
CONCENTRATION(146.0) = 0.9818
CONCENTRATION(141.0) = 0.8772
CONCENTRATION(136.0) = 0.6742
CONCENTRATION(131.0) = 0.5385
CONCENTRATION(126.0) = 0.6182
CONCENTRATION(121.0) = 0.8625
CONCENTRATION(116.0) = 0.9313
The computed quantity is 1.16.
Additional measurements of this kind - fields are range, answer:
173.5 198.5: 1.328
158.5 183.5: 1.166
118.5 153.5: 1.029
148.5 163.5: 1.081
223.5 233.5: 0.9469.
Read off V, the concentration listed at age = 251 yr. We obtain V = 1.081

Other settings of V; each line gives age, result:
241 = 1.033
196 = 1.328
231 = 0.9469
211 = 1.011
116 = 0.9313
